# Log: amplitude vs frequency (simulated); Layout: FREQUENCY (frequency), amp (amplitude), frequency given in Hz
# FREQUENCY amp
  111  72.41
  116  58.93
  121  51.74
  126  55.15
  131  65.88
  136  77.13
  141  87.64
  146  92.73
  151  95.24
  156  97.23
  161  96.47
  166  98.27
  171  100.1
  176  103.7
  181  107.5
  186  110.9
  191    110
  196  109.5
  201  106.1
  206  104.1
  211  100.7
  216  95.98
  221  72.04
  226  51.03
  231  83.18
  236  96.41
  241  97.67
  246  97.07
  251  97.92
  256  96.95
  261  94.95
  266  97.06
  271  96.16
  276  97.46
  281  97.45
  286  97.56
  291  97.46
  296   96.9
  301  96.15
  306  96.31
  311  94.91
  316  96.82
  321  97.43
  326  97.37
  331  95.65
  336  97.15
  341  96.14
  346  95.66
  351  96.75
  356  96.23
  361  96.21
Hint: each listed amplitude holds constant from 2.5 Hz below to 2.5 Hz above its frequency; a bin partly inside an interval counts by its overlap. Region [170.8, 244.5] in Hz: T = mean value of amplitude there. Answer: 96.5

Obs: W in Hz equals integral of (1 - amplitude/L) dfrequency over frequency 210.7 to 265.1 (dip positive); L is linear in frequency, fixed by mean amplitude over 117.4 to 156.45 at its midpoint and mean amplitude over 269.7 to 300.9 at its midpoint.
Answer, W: 0.8 Hz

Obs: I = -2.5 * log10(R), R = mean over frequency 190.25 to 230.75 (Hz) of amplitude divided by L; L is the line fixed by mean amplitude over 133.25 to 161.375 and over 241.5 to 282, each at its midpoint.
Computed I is 0.02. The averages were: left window 90.4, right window 96.9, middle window 92.4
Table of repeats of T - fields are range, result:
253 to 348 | 96.6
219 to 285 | 90.7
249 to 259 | 97.3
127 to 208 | 96.8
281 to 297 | 97.4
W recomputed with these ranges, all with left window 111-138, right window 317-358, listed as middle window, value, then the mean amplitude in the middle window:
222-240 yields 0.33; 78.2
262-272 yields -1.31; 96.4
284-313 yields -2.01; 96.6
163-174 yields -4.71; 99.3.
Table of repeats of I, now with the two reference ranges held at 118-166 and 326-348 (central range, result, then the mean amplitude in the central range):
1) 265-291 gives -0.065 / 97.2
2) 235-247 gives -0.100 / 97.1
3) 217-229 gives 0.289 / 66.7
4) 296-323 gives -0.026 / 96.4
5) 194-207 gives -0.243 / 107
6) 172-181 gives -0.241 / 104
